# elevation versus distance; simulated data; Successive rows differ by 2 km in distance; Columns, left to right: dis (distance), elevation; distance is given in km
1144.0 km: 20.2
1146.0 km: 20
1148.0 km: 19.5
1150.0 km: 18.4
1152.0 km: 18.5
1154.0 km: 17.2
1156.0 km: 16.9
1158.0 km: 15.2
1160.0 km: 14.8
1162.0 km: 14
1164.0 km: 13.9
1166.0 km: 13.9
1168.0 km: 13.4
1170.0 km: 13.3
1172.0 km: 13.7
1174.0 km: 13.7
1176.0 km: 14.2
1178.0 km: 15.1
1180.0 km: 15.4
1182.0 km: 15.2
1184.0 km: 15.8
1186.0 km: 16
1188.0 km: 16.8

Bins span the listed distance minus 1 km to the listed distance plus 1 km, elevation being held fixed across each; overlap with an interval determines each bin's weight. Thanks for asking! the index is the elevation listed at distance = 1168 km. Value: 13.4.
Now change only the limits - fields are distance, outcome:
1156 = 16.9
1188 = 16.8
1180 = 15.4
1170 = 13.3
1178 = 15.1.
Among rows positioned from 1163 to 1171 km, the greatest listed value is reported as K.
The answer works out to 13.9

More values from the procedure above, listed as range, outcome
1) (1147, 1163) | 19.5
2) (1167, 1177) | 14.2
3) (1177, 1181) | 15.4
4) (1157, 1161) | 15.2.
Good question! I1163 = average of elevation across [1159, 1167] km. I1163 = 14.2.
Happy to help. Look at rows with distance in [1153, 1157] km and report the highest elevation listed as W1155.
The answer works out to 17.2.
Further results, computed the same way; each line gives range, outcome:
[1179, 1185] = 15.8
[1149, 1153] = 18.5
